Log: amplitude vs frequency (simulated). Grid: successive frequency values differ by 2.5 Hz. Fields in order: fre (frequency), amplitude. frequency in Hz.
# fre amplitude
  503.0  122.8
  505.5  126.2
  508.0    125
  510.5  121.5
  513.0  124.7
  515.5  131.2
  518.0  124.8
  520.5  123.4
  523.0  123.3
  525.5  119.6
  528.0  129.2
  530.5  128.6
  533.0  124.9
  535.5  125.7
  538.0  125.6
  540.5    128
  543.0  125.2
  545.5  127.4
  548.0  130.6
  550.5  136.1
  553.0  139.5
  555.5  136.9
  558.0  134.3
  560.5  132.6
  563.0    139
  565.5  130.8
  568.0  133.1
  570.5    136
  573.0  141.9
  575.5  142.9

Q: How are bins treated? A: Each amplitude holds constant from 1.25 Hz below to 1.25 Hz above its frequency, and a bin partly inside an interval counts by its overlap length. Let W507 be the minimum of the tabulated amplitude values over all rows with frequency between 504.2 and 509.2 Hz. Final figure 125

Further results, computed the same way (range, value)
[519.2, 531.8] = 119.6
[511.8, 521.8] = 123.4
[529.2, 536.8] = 124.9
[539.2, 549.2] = 125.2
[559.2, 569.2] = 130.8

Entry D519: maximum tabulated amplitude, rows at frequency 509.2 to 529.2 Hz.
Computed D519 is 131.2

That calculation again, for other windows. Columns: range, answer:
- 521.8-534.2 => 129.2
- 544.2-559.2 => 139.5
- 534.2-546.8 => 128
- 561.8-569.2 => 139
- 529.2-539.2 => 128.6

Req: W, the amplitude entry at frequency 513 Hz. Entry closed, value 124.7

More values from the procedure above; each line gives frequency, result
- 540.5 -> 128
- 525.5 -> 119.6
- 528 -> 129.2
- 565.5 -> 130.8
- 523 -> 123.3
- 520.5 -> 123.4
